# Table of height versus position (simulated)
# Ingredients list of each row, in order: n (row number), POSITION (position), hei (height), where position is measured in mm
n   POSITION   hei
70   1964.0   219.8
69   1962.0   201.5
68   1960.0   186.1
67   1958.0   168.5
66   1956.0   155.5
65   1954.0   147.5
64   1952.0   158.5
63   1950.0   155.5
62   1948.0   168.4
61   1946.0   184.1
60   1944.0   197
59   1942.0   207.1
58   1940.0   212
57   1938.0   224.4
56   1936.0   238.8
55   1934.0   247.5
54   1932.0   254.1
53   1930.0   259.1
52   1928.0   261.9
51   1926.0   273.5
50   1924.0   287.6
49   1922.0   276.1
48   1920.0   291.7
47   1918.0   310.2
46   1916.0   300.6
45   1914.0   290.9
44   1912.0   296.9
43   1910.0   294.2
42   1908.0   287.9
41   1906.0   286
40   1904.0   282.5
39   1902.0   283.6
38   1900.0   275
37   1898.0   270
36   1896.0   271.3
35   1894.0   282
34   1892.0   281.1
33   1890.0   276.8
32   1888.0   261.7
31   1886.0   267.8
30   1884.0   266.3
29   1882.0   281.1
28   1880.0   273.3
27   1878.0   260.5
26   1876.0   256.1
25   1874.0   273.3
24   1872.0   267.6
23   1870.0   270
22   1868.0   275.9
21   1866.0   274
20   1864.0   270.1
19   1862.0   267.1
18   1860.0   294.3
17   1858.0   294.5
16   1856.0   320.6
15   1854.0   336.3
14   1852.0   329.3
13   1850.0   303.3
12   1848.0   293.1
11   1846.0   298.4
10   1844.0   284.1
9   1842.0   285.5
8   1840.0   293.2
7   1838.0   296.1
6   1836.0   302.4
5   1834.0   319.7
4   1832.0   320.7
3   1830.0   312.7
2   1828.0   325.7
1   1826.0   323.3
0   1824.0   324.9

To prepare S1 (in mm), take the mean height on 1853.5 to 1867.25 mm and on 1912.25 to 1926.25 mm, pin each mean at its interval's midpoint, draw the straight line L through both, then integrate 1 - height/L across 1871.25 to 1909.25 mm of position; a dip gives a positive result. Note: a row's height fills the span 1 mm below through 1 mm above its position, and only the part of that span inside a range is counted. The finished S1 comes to 2.29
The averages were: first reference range 292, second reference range 291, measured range 274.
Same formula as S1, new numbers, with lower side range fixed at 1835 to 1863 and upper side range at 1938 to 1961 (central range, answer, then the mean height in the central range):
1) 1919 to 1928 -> -3.0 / 280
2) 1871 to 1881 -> 0.0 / 266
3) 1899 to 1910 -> -2.4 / 284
